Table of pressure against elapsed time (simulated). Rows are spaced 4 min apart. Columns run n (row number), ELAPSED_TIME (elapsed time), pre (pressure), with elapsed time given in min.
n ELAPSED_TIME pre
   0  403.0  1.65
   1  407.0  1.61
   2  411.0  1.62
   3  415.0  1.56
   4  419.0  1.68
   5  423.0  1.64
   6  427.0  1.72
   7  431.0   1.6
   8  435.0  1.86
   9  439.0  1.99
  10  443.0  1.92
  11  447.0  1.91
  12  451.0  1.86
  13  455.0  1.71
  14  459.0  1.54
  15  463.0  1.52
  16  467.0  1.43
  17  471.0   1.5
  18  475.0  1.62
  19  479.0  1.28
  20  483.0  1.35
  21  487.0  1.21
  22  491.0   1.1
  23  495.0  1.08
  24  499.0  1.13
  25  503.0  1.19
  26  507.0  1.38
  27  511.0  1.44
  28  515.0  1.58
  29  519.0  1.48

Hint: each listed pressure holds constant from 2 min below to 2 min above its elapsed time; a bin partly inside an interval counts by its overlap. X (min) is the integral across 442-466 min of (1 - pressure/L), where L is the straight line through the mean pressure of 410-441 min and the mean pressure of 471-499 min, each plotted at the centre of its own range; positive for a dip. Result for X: -3.42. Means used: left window 1.71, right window 1.28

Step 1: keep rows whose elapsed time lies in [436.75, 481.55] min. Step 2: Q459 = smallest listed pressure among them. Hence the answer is 1.28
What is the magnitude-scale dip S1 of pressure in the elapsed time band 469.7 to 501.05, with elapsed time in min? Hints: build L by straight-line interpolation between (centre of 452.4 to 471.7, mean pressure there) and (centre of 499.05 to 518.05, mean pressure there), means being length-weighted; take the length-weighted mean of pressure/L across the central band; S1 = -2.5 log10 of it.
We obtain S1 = 0.149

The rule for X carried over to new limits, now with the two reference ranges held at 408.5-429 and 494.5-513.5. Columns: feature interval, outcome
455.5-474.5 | -1.1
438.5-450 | -3.0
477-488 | 0.6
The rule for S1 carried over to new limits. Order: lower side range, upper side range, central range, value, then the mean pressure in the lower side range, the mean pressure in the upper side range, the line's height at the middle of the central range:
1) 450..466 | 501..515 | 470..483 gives 0.065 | 1.63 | 1.37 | 1.53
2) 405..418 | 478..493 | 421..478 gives -0.197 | 1.6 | 1.23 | 1.41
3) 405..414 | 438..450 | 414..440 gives 0.035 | 1.61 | 1.93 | 1.77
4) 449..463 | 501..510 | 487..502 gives 0.227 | 1.68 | 1.3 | 1.39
